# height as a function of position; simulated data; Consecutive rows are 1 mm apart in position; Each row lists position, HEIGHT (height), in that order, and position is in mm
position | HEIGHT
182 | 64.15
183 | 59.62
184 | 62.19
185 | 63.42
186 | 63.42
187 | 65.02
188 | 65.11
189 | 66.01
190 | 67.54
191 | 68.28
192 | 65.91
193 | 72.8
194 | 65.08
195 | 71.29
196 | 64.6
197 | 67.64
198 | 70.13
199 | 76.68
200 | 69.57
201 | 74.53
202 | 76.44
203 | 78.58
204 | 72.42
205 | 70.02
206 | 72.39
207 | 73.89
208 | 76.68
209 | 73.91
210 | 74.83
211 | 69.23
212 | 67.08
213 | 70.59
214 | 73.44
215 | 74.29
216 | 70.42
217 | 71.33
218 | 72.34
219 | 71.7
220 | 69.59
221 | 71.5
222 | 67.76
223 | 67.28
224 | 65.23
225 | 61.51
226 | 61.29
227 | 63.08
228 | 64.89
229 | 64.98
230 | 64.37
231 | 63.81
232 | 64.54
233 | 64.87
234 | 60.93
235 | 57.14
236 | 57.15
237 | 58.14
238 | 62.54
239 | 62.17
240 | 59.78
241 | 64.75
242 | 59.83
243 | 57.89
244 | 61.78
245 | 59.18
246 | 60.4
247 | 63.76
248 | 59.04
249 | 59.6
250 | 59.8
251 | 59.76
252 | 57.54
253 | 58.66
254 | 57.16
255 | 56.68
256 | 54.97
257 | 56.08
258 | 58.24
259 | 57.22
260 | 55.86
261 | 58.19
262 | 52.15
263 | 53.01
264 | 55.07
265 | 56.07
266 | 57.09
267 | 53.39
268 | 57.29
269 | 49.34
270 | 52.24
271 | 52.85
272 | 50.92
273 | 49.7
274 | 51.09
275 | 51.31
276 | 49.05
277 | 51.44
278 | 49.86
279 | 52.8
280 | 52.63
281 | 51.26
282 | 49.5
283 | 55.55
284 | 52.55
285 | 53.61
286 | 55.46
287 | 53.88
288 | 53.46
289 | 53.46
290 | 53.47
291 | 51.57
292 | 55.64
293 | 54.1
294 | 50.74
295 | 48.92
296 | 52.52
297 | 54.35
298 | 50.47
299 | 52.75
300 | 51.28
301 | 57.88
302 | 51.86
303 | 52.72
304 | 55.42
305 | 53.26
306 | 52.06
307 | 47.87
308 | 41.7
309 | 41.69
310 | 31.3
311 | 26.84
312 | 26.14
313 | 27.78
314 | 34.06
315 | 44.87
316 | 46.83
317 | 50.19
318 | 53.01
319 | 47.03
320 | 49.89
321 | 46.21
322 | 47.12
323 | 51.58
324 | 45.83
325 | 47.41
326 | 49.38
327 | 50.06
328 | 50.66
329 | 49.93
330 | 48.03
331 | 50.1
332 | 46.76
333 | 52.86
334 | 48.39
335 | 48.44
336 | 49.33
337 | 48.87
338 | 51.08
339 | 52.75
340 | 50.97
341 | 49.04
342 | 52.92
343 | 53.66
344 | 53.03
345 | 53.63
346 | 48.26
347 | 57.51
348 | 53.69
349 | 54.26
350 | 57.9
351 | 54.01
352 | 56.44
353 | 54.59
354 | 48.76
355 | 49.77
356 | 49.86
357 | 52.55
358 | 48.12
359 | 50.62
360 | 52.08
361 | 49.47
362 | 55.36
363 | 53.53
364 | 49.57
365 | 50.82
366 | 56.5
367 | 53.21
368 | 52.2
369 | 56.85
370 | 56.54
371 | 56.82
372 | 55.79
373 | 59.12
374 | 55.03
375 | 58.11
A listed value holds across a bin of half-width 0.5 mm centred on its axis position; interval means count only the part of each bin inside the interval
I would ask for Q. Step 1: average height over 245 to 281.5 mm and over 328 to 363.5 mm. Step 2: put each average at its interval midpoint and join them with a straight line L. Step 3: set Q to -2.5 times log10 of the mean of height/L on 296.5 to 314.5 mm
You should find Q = 0.186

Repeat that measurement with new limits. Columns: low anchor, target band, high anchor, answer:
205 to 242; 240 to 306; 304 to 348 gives 0.050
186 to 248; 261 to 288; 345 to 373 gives 0.166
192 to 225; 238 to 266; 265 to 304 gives 0.040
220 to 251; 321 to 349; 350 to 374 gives 0.099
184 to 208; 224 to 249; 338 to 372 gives 0.064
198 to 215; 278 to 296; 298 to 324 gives -0.016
